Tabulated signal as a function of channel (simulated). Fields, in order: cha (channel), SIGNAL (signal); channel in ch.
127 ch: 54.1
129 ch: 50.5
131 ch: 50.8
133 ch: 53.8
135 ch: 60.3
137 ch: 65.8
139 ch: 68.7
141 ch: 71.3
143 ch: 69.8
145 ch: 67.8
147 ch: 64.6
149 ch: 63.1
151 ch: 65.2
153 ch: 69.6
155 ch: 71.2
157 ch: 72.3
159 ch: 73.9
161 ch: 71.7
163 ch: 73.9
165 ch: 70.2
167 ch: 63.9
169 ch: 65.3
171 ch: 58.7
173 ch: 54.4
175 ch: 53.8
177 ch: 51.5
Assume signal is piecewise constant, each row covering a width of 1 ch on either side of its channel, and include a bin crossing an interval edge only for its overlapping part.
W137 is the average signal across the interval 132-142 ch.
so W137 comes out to 64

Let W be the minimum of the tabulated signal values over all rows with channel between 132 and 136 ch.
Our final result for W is 53.8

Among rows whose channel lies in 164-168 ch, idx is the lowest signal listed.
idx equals 63.9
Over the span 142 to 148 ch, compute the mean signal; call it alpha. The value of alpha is 67.4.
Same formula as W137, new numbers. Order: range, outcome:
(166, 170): 64.6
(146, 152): 64.3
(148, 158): 68.3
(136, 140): 67.2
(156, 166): 72.4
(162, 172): 66.4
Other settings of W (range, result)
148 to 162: 63.1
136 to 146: 65.8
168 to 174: 54.4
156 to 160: 72.3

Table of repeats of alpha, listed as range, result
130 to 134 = 52.3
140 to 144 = 70.5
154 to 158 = 71.8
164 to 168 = 67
